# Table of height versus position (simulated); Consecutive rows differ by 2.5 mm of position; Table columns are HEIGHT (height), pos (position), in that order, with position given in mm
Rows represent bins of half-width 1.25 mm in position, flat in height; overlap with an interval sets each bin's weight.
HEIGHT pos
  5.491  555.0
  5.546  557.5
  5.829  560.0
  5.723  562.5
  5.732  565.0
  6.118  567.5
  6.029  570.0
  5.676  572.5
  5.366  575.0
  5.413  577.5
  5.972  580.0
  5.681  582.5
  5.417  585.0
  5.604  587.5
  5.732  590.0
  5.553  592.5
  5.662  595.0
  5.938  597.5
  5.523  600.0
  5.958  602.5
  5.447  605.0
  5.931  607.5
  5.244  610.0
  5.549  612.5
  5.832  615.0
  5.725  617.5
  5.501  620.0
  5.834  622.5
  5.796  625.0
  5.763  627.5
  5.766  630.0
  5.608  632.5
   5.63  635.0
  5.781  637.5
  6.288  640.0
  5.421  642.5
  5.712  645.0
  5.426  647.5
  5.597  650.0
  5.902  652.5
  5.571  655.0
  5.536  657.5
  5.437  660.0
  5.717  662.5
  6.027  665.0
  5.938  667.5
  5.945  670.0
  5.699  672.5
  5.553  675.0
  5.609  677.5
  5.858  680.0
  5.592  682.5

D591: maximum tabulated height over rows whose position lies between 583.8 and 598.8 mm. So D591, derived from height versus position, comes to 5.938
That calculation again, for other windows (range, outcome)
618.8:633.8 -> 5.834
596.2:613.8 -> 5.958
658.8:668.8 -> 6.027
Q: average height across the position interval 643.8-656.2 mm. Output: 5.64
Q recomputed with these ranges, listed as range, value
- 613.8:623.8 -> 5.72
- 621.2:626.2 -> 5.81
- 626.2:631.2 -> 5.76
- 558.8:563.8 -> 5.78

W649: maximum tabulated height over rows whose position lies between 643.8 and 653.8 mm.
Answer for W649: 5.902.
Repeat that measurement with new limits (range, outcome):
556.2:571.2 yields 6.118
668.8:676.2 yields 5.945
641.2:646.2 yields 5.712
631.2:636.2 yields 5.63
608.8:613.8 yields 5.549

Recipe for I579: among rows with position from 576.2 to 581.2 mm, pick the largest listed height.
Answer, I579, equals 5.972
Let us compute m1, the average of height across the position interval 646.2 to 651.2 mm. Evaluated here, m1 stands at 5.51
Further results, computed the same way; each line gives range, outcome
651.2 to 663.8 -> 5.63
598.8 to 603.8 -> 5.74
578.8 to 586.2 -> 5.69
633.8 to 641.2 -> 5.9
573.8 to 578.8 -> 5.4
